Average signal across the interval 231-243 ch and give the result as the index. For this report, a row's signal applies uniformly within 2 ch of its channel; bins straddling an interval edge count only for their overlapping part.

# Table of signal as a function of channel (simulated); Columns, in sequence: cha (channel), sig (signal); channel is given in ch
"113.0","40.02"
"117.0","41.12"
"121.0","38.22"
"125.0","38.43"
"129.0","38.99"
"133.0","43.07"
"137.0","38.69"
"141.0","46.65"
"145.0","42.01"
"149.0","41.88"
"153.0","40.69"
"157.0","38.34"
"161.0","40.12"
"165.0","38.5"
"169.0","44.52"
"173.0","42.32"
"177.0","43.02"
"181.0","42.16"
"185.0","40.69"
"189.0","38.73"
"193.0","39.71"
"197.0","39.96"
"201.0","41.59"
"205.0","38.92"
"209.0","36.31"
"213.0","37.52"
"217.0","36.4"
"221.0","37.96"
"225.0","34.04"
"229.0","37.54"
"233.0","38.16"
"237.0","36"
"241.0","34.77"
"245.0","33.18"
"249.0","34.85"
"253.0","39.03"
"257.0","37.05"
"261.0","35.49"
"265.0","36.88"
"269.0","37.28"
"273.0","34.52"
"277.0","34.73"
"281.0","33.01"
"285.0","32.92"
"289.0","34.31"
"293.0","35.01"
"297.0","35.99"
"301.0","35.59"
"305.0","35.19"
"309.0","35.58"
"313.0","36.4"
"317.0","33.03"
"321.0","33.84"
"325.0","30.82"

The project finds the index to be 36.3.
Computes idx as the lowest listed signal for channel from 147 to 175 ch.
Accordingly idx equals 38.34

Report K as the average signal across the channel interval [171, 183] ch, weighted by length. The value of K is 42.5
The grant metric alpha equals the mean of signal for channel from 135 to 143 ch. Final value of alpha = 42.7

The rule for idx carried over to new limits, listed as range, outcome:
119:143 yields 38.22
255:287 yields 32.92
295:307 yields 35.19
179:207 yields 38.73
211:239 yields 34.04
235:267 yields 33.18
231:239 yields 36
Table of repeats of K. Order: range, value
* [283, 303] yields 34.8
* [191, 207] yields 40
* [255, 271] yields 36.7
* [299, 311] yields 35.5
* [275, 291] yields 33.7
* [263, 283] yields 35.3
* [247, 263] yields 36.6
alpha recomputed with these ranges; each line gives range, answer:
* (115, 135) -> 40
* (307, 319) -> 35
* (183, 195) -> 39.7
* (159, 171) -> 41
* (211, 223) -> 37.3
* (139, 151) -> 43.5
